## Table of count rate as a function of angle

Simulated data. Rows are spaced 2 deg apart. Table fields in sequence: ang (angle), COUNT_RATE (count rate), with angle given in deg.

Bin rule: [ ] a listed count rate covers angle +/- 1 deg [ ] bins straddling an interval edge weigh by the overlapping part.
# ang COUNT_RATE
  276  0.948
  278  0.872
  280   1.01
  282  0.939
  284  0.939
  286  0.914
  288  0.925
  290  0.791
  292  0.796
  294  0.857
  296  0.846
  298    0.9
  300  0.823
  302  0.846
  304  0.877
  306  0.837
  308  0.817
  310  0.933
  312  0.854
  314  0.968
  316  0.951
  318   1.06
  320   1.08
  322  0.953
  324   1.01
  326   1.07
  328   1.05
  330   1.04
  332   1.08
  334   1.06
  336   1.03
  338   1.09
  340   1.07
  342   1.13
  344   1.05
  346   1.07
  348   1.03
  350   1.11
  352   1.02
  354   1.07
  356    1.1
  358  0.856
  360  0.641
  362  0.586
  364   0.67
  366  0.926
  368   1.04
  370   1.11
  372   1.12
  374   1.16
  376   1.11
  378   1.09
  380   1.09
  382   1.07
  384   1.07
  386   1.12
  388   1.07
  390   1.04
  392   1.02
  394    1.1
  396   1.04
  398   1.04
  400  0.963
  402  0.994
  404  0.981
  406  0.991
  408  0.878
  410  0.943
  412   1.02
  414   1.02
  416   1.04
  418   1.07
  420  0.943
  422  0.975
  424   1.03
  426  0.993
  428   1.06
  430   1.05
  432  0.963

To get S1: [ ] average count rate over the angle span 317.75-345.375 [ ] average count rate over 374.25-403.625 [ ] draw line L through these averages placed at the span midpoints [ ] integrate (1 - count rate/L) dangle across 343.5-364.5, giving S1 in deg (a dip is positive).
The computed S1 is 2.50 deg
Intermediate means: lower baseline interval 1.06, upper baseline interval 1.06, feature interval 0.931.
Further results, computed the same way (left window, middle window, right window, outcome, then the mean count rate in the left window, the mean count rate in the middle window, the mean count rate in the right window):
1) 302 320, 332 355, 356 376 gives -3.7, 0.918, 1.07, 0.921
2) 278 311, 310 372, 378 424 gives -3.5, 0.878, 0.994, 1.02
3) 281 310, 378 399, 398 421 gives -2.2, 0.867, 1.07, 0.988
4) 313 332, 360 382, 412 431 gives 0.9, 1.02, 0.978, 1.02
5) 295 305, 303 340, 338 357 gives -1.2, 0.858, 0.989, 1.07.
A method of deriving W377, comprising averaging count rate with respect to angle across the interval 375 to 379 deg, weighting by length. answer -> 1.1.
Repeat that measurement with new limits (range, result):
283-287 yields 0.926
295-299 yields 0.873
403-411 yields 0.948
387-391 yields 1.06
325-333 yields 1.06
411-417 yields 1.03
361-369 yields 0.805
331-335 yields 1.07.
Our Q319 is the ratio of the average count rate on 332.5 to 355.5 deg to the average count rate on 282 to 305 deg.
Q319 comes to 1.23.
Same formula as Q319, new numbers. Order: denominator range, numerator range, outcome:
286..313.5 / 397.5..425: 1.15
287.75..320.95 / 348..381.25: 1.10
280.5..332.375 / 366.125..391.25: 1.17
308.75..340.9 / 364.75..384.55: 1.06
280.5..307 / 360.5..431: 1.16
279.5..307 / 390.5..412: 1.14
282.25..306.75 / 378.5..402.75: 1.22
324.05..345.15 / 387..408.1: 0.95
